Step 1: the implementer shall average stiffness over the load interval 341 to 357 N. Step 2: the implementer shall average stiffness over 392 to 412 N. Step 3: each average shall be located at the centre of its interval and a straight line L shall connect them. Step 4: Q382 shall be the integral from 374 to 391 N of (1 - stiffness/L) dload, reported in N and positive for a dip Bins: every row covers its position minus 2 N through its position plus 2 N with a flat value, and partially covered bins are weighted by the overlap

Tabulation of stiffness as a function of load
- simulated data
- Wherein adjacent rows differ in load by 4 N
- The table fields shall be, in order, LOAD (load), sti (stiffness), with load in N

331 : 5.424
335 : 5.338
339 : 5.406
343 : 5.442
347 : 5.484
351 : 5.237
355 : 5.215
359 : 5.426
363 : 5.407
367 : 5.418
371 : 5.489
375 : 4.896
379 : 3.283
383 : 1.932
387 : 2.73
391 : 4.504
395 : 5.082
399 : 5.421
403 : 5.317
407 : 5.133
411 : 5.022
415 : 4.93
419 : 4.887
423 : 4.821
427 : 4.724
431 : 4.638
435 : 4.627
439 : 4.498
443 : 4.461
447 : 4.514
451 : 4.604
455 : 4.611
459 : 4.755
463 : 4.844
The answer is 6.4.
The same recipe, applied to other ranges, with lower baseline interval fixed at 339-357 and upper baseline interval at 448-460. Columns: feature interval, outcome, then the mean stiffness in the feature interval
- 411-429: 0.0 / 4.86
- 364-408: 5.3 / 4.48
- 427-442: 0.5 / 4.6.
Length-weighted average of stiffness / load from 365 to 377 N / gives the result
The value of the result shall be 5.27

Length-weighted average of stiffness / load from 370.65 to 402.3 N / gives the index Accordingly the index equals 4.15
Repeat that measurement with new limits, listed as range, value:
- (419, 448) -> 4.63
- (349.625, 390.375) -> 4.49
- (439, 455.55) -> 4.54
